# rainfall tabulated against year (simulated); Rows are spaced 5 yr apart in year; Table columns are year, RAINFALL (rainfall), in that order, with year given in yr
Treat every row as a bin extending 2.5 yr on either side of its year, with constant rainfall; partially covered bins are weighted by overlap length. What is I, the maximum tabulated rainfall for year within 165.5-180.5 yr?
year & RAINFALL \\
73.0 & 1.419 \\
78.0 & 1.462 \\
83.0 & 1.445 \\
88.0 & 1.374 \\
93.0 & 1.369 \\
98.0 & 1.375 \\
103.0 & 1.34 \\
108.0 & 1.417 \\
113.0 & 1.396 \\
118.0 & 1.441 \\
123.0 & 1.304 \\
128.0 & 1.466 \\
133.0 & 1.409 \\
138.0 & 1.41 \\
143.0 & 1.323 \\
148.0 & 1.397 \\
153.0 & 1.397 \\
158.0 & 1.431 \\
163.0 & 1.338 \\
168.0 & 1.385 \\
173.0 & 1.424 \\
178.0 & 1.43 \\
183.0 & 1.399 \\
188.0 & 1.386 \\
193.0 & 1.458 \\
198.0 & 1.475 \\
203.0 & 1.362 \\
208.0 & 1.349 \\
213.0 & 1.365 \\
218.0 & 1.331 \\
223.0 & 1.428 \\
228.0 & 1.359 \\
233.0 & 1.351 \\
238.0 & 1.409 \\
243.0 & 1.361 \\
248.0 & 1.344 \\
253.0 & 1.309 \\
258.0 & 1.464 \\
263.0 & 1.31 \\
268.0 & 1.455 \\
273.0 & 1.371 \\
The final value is 1.43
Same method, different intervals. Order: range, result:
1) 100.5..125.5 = 1.441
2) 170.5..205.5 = 1.475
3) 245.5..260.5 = 1.464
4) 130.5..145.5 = 1.41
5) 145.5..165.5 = 1.431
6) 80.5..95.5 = 1.445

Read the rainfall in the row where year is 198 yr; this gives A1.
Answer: 1.475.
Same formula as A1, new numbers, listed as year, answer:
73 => 1.419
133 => 1.409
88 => 1.374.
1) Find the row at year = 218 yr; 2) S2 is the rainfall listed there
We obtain 1.331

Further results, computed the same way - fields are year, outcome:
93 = 1.369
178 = 1.43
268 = 1.455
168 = 1.385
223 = 1.428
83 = 1.445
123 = 1.304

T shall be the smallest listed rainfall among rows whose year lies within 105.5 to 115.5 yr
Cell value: 1.396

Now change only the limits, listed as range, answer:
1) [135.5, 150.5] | 1.323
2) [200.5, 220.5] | 1.331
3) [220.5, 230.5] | 1.359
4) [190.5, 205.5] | 1.362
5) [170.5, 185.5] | 1.399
